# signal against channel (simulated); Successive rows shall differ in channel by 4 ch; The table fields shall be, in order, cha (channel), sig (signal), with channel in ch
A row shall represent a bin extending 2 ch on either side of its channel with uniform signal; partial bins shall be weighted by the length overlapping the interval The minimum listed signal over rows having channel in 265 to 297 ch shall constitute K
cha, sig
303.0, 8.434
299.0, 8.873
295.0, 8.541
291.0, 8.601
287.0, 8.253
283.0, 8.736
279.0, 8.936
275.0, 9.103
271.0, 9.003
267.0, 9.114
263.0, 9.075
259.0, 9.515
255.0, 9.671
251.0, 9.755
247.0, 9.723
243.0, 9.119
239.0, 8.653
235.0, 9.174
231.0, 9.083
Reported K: 8.253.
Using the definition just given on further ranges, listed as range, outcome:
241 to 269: 9.075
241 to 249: 9.119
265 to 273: 9.003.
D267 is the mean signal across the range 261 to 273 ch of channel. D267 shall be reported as 9.06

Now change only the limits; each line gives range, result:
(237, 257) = 9.38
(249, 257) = 9.71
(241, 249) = 9.42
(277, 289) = 8.64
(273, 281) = 9.02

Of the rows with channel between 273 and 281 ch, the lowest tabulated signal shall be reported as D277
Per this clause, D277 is 8.936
